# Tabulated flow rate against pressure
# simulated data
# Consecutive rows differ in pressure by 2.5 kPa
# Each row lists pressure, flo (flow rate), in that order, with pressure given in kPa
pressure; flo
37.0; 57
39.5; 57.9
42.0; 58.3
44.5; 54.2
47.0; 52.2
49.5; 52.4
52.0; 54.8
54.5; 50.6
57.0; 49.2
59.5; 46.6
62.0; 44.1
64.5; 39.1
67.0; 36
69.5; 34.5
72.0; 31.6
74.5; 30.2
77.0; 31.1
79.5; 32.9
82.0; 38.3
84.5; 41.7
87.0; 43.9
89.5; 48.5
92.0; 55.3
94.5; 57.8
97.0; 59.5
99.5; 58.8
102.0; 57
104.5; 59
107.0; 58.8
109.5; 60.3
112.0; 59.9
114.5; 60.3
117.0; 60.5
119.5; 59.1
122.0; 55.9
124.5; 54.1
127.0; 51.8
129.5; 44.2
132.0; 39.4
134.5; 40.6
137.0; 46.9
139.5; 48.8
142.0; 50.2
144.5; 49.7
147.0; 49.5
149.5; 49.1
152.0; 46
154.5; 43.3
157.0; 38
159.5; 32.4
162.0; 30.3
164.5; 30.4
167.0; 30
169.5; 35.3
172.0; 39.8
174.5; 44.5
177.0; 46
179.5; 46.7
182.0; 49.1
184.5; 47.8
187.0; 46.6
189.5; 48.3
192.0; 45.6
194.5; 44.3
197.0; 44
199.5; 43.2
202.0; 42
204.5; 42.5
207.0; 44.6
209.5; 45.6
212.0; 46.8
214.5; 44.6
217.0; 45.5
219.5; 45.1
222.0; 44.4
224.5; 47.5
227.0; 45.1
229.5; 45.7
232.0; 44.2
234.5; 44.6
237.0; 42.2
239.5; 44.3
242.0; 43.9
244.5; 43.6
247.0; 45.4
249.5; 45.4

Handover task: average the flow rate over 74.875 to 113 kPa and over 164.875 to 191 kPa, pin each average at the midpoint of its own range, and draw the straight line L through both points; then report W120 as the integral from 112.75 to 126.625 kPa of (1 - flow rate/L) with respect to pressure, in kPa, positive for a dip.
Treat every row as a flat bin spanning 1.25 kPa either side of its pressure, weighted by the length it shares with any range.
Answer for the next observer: -2.8 kPa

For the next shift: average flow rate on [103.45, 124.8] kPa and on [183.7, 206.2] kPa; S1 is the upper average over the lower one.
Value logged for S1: 0.8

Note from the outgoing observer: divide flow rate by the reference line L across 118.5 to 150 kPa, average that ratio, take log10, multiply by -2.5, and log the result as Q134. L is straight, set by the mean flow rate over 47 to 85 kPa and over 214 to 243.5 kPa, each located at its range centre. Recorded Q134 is -0.15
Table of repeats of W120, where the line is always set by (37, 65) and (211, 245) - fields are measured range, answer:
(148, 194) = 5.11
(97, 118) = -4.25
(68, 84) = 5.37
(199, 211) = 0.53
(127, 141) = 1.03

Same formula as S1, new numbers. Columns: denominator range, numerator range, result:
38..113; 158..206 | 0.86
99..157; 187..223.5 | 0.86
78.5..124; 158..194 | 0.76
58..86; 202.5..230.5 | 1.22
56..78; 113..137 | 1.36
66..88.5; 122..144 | 1.33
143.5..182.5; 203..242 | 1.09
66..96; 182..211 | 1.12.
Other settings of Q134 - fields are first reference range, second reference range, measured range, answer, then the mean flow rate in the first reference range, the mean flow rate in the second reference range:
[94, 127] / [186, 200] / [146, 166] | 0.28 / 58.3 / 45.4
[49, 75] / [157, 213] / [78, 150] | -0.21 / 42.7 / 42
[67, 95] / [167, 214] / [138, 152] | -0.16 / 39.9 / 44.2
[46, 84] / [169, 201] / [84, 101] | -0.24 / 41.5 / 44.9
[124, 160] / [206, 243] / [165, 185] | 0.09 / 45.7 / 44.9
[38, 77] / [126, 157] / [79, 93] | 0.05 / 45.7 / 46.2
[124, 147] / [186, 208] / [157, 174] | 0.33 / 47.2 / 44.5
